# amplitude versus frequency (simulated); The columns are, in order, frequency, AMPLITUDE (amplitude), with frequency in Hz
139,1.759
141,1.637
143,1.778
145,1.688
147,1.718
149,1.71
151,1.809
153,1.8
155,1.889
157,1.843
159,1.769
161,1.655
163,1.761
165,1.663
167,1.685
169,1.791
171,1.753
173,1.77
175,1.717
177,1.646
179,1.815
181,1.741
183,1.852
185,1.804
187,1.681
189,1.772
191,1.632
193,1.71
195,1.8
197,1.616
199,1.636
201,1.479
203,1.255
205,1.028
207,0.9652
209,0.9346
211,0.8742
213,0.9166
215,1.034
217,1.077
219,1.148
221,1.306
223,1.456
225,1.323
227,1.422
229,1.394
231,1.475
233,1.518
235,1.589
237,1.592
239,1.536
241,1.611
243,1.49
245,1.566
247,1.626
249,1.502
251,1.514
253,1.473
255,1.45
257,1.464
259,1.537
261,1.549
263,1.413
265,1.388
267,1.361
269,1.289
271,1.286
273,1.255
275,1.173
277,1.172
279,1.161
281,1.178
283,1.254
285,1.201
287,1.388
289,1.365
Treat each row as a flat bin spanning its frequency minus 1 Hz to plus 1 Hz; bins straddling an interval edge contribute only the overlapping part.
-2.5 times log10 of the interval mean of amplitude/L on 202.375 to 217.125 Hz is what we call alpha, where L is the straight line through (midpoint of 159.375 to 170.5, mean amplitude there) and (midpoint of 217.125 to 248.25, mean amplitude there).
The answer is 0.47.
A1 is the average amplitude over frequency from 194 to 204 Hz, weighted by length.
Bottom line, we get 1.56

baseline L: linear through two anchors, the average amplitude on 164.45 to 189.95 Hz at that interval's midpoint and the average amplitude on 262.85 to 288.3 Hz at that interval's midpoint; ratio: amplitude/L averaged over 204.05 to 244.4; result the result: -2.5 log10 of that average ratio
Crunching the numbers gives 0.17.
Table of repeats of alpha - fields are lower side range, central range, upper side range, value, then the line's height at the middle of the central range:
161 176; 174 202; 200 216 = -0.22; 1.4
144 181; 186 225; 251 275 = 0.20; 1.6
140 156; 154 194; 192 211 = -0.13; 1.56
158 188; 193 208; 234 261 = 0.18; 1.66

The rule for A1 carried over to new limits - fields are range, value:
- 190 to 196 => 1.71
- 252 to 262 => 1.49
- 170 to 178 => 1.72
